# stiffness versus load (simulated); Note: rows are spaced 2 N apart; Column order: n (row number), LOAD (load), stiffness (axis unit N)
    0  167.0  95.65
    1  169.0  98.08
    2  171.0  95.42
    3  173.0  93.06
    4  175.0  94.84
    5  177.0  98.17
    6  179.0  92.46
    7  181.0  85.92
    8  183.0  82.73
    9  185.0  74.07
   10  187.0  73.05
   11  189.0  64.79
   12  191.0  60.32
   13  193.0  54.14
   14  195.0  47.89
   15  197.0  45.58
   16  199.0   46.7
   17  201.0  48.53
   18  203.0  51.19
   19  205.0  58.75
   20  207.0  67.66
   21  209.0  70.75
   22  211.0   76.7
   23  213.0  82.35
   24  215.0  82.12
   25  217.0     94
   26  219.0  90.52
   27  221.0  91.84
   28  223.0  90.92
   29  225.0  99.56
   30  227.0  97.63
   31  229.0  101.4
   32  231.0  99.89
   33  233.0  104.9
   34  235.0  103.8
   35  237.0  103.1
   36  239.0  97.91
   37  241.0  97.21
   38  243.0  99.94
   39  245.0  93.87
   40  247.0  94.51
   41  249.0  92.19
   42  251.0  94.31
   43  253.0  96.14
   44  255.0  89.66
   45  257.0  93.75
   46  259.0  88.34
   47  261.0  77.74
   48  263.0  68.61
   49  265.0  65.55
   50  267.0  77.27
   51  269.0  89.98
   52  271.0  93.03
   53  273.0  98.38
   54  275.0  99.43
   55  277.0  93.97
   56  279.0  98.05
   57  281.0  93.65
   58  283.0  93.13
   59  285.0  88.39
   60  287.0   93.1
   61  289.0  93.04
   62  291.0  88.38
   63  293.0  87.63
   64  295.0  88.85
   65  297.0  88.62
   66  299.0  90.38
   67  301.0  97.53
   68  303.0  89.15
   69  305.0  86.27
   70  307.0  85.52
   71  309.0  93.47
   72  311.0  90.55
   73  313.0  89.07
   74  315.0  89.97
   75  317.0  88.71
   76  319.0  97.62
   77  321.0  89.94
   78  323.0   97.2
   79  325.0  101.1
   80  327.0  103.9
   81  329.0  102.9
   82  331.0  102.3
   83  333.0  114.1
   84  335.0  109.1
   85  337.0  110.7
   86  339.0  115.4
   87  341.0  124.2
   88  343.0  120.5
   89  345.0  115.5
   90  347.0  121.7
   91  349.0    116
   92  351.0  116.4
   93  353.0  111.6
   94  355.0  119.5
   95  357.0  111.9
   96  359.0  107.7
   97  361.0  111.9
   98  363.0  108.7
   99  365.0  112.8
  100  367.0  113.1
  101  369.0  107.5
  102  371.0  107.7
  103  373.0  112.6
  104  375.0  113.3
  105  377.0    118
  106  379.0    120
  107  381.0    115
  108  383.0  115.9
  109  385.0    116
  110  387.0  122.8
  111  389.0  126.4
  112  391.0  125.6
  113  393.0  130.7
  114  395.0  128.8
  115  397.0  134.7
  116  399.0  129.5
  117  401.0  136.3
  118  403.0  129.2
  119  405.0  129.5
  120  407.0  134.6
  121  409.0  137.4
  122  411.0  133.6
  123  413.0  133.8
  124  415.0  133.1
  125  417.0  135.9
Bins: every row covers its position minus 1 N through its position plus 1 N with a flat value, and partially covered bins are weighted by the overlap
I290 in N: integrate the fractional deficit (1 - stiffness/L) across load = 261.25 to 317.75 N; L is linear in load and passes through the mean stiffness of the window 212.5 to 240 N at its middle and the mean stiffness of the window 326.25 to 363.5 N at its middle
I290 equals 8.6 N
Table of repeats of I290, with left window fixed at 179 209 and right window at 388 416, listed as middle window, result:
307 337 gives 2.1 N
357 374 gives 1.3 N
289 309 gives 1.6 N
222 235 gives -4.4 N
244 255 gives -1.7 N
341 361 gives -0.2 N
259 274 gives 0.9 N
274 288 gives -0.4 N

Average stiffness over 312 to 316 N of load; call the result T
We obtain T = 89.5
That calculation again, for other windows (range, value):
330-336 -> 108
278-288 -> 93.3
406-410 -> 136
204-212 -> 68.5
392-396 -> 130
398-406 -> 131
